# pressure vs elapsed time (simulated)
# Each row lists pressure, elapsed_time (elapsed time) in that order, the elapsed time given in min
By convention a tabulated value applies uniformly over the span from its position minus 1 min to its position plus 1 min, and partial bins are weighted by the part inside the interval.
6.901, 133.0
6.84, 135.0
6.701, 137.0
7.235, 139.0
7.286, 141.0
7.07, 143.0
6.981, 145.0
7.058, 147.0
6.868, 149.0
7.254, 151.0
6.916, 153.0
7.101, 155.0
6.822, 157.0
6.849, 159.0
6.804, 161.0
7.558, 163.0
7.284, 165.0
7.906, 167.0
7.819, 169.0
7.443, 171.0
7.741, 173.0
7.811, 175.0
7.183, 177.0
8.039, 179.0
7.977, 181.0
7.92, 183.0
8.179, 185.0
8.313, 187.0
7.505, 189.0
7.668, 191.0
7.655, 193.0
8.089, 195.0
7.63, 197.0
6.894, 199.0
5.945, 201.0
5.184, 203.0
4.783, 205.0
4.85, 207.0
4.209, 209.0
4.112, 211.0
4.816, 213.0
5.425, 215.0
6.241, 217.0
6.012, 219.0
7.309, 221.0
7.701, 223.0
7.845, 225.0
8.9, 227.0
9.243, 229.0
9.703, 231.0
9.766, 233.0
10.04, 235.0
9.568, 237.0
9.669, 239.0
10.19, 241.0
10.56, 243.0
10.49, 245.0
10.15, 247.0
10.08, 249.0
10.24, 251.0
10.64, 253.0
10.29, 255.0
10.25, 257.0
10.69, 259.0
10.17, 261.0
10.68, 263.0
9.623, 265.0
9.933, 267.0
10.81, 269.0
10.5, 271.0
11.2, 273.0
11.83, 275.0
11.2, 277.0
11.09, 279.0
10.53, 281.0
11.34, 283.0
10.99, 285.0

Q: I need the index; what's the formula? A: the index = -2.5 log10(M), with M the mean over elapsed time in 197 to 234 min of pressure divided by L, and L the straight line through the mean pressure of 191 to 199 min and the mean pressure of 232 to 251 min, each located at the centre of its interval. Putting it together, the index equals 0.31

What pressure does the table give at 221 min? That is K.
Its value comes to 7.309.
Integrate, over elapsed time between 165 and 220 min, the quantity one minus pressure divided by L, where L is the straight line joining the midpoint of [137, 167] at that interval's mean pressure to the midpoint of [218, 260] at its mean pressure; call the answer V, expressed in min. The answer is 9.0 min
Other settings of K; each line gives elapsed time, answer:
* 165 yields 7.284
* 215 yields 5.425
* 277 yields 11.2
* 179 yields 8.039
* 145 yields 6.981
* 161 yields 6.804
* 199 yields 6.894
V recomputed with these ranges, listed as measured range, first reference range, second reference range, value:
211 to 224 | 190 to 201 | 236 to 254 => 3.9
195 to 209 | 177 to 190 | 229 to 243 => 4.3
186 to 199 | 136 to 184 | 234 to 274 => 0.9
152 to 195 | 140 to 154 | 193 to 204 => -3.8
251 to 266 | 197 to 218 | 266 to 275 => -1.0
